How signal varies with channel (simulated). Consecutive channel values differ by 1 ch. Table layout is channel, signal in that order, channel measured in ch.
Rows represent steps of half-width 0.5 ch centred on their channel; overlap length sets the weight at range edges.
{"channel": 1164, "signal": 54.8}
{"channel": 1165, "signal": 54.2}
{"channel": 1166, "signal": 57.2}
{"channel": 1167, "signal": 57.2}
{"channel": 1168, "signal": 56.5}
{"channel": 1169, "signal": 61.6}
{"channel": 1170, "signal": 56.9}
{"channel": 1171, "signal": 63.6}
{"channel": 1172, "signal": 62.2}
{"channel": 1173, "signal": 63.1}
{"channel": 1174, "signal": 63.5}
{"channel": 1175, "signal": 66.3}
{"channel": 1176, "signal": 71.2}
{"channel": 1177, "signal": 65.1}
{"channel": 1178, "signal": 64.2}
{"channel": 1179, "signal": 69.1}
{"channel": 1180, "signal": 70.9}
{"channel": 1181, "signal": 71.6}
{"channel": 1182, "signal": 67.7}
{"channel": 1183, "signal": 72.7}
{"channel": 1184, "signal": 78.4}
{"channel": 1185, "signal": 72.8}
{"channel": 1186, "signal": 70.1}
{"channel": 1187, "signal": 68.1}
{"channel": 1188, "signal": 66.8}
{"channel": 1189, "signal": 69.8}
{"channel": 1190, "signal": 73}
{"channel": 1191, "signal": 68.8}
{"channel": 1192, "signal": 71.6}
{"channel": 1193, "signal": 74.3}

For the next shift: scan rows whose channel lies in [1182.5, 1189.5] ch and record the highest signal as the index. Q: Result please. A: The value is 78.4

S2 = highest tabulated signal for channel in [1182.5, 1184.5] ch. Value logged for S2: 78.4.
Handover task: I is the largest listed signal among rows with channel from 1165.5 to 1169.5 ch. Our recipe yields 61.6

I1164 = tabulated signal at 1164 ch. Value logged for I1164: 54.8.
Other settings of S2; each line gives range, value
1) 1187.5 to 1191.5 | 73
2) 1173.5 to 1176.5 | 71.2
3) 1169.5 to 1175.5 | 66.3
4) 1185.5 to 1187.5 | 70.1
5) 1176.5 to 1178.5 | 65.1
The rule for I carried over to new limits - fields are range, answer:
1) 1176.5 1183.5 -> 72.7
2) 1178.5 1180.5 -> 70.9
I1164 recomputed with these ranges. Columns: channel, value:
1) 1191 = 68.8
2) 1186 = 70.1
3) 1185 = 72.8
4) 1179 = 69.1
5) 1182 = 67.7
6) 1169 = 61.6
